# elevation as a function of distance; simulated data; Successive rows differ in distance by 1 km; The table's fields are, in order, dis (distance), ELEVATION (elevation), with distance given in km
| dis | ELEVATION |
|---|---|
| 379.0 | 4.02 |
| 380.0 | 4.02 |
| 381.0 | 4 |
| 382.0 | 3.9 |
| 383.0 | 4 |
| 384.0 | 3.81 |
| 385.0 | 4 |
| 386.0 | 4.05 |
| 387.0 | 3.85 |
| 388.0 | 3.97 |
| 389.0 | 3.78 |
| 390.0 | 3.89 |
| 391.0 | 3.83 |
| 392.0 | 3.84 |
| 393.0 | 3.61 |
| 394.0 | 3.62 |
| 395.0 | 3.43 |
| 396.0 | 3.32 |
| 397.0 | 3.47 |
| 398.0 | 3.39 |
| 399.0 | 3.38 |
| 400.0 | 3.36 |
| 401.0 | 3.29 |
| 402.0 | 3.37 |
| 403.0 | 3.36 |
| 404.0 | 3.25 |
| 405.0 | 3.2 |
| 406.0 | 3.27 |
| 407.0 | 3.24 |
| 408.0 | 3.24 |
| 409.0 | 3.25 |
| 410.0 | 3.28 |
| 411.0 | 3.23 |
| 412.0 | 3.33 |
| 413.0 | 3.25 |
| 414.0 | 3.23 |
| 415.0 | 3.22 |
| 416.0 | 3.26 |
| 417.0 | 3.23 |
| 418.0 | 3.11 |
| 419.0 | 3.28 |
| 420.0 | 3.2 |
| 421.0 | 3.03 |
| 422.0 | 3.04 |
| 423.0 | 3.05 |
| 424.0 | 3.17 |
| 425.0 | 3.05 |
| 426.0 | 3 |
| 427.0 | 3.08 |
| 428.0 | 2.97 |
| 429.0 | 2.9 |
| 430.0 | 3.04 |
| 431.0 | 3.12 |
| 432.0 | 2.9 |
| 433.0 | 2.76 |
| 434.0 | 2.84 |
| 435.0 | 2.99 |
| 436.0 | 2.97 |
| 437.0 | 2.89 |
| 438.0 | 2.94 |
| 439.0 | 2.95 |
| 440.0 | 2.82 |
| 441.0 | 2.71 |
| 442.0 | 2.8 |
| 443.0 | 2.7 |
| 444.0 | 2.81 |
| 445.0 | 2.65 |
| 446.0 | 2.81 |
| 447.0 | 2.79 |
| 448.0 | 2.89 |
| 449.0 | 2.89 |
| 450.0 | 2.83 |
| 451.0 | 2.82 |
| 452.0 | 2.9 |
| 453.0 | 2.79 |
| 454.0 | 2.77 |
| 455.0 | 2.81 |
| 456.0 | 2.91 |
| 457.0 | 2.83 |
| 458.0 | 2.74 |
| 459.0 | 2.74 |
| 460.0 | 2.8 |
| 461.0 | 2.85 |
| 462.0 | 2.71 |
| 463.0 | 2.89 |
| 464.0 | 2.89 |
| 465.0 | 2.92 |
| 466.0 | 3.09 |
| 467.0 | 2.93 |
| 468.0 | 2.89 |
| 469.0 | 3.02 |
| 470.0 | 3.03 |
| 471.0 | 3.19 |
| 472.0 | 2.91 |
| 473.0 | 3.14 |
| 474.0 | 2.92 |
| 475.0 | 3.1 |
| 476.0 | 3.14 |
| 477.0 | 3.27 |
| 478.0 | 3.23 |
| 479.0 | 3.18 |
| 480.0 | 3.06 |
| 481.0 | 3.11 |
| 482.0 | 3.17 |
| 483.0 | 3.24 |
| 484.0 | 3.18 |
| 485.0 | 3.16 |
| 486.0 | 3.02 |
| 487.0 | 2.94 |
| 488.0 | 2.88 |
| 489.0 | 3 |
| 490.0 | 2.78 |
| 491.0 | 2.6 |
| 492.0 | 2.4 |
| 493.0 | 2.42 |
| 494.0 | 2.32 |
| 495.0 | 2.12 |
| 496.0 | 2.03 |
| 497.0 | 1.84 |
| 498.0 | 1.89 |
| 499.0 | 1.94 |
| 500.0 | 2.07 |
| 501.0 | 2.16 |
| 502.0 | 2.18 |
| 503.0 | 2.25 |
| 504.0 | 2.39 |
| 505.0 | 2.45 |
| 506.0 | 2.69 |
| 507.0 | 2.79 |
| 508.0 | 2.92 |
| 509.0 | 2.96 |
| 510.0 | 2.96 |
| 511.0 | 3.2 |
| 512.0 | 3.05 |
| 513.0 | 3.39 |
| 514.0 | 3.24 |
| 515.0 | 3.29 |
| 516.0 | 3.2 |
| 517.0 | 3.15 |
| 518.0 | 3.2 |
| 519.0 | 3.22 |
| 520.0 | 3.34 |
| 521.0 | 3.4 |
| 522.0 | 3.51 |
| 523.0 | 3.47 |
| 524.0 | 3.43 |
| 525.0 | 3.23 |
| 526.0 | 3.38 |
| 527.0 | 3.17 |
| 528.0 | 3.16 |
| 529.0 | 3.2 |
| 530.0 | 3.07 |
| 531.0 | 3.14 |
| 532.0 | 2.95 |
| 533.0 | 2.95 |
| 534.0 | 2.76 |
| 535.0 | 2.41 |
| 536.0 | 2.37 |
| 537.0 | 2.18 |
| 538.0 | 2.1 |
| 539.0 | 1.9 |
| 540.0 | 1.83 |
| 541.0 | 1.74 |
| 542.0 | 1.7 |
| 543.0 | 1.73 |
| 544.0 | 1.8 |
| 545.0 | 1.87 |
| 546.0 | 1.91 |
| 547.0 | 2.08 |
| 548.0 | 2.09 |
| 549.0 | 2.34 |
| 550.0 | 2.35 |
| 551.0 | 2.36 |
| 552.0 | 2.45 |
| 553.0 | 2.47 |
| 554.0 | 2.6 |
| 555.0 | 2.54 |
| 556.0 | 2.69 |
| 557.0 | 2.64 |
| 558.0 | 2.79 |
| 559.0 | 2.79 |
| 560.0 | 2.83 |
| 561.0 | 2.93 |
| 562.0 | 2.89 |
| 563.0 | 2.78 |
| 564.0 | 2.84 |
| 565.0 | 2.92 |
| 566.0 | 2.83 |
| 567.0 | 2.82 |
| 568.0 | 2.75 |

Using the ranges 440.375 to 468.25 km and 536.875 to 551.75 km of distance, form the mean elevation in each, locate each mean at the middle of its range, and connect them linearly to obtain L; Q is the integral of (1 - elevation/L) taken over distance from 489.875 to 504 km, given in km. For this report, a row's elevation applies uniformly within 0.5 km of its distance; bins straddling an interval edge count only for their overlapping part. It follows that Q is 1.3 km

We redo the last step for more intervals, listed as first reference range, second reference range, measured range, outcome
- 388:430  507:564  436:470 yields 2.8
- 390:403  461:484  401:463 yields 5.5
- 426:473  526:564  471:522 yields -2.9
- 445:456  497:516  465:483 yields -2.2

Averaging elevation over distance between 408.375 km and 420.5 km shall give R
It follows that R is 3.24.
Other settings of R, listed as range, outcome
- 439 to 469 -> 2.83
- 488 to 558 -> 2.62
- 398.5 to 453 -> 3.05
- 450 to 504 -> 2.77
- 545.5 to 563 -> 2.52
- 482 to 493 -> 2.91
